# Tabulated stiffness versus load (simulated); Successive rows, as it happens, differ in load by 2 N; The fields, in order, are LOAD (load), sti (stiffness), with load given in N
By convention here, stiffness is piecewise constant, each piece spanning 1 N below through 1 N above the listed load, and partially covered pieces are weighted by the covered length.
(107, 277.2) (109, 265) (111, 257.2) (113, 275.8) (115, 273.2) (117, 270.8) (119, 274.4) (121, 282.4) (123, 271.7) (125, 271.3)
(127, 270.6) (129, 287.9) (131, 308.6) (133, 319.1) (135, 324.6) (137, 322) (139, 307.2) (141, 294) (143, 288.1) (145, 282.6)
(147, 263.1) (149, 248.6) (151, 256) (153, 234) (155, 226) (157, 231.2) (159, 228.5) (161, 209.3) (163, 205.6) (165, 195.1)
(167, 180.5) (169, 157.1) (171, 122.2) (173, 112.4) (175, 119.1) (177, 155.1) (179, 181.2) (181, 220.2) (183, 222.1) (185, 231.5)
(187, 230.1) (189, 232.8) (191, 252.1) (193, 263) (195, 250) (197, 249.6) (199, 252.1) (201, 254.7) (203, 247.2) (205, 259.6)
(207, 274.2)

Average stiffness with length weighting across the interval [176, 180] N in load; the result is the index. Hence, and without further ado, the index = 168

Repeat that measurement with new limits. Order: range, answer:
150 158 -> 237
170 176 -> 118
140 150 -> 275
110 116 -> 269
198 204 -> 251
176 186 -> 202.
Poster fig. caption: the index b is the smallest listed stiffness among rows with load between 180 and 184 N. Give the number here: 220.2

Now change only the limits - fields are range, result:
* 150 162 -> 209.3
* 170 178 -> 112.4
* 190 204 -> 247.2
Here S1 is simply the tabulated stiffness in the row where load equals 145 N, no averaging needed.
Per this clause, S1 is 282.6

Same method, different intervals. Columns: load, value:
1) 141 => 294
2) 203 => 247.2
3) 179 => 181.2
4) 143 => 288.1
